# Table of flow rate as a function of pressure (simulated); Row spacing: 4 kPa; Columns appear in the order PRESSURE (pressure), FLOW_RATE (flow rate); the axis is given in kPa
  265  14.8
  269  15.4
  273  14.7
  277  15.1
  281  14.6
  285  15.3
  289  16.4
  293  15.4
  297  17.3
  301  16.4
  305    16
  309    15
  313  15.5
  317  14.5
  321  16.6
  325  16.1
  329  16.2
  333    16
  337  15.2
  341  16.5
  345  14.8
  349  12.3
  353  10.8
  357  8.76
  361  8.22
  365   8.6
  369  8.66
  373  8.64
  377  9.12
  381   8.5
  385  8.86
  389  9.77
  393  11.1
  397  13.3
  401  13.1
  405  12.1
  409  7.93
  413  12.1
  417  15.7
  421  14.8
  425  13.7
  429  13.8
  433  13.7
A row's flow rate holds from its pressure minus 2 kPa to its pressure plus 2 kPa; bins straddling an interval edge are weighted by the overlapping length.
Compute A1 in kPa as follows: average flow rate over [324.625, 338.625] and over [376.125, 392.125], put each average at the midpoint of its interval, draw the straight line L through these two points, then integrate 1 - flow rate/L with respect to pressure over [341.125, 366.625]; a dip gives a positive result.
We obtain 4.2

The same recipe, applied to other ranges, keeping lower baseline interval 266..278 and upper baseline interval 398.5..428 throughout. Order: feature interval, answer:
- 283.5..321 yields -3.2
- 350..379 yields 9.6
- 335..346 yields -1.3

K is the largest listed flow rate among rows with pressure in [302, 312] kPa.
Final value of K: 16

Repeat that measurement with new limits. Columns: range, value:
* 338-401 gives 16.5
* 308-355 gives 16.6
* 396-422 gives 15.7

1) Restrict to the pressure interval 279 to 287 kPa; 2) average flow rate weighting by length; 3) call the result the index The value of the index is 14.9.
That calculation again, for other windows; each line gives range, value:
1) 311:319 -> 15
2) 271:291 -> 15.2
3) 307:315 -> 15.2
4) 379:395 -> 9.56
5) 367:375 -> 8.65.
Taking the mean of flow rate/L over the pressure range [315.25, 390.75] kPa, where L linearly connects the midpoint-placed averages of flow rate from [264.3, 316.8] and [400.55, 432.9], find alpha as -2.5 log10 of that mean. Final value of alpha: 0.19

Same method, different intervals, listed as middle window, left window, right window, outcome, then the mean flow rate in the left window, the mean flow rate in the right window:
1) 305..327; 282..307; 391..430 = -0.009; 16.1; 12.7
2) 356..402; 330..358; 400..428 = 0.342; 13.7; 12.8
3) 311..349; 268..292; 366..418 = -0.181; 15.2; 10.5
